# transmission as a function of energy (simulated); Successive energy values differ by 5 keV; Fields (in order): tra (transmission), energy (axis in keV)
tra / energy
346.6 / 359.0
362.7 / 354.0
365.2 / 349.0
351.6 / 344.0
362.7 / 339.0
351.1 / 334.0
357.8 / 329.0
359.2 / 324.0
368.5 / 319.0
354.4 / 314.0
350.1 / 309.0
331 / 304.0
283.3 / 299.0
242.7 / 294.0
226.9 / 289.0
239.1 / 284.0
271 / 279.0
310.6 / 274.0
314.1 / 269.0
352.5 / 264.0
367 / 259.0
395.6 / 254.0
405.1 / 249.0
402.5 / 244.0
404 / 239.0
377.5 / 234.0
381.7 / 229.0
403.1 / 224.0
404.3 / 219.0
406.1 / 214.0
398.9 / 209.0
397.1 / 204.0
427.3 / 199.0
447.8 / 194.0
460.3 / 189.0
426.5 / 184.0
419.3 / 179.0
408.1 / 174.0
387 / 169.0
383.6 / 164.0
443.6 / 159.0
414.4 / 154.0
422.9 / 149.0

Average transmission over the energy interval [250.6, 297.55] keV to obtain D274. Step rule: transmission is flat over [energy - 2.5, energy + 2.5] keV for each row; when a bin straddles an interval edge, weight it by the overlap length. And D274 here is 304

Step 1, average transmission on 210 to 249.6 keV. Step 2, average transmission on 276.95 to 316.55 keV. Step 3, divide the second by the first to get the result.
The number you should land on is 0.72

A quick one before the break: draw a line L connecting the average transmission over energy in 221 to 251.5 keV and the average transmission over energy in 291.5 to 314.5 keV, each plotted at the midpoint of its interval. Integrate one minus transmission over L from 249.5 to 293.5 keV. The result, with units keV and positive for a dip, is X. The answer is 5.2 keV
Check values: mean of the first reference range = 396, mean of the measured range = 311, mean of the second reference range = 309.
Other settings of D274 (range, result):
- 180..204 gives 435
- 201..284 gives 371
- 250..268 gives 370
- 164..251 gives 408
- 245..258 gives 397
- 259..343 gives 319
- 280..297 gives 241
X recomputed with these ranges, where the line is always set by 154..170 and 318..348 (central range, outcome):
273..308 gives 9.13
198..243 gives -0.94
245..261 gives -0.40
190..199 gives -1.03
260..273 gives 1.48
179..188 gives -0.64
